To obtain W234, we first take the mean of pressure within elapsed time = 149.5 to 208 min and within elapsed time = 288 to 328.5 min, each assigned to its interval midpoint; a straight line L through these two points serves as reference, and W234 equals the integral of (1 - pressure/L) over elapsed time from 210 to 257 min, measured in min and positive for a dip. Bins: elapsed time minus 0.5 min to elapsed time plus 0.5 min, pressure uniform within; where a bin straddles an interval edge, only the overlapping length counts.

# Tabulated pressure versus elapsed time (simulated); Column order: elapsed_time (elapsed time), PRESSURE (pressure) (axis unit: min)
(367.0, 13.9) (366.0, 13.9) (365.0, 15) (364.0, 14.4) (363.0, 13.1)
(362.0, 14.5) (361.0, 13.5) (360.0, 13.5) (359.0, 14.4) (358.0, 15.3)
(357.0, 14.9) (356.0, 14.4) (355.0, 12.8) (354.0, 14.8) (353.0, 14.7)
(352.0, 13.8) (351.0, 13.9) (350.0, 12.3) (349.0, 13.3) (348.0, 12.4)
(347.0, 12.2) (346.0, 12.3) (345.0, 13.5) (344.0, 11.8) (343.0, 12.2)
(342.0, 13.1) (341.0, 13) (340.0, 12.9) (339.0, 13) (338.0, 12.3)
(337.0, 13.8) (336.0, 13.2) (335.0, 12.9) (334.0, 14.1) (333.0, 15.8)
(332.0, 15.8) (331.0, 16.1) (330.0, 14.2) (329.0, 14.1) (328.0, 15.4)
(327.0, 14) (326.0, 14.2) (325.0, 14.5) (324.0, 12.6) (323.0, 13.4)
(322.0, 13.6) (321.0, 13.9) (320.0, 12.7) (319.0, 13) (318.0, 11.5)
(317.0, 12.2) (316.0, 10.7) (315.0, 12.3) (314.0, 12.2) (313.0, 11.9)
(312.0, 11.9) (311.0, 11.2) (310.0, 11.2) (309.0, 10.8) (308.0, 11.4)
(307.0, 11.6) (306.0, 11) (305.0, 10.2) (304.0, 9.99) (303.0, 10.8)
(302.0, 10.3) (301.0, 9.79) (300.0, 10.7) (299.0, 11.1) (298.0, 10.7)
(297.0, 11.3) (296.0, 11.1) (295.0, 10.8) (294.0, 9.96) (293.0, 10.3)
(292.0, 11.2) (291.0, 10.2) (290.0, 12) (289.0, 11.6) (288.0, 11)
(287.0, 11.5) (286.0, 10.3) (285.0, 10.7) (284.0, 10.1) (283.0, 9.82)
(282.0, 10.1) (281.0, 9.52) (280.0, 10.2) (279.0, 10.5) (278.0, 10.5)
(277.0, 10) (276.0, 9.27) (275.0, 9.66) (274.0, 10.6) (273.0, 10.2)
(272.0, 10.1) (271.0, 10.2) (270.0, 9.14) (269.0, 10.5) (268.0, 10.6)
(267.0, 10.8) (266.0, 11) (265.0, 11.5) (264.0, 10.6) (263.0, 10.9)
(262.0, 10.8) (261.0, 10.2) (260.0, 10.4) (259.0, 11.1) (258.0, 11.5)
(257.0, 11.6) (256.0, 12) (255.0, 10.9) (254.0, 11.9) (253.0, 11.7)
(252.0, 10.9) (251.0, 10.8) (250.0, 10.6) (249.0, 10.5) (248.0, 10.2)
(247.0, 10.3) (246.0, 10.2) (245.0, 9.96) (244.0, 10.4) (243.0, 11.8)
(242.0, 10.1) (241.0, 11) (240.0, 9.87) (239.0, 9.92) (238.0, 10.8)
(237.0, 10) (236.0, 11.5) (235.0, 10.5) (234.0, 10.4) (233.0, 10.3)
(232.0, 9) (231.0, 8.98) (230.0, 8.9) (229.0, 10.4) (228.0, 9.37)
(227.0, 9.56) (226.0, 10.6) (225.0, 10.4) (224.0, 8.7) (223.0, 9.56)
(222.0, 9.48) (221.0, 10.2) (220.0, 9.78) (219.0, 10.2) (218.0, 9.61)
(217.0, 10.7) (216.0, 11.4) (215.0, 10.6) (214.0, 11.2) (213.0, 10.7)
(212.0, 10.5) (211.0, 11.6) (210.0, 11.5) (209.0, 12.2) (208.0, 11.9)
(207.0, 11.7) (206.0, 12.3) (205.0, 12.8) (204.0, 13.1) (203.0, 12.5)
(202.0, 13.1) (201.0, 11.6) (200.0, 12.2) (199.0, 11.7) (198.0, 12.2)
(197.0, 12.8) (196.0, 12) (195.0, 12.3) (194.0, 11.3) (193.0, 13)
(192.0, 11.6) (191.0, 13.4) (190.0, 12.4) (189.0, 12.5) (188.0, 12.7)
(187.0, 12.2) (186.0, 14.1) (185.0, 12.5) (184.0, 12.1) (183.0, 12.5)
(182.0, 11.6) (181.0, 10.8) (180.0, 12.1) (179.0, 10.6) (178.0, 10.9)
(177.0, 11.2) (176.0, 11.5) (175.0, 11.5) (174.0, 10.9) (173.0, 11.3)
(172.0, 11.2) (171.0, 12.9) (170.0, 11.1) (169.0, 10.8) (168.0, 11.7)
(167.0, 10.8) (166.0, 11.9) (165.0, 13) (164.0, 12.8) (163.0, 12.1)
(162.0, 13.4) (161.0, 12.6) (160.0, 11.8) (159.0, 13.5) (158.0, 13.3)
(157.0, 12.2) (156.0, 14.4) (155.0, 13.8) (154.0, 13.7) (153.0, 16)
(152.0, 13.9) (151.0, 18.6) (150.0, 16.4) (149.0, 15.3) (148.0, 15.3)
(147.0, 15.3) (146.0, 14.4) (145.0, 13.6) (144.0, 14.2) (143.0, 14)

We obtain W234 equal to 6.8 min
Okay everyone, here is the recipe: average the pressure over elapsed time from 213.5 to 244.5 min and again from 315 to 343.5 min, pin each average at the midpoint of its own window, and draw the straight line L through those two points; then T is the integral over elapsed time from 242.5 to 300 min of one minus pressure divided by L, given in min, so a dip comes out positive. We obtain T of 4.4 min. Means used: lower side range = 10.2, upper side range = 13.5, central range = 10.7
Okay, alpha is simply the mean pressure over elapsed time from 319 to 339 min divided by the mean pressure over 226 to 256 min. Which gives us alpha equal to 1.34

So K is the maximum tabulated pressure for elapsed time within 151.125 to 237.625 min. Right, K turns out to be 16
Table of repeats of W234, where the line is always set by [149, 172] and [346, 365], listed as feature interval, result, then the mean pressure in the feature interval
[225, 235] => 2.7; 9.8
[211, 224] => 3.0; 10.3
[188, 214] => 2.4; 12.1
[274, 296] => 5.1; 10.5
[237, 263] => 5.2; 10.8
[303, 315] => 2.1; 11.2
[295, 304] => 1.9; 10.7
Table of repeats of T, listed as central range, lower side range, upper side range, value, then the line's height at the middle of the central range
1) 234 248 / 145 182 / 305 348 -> 2.6 min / 12.9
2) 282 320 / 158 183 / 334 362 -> 5.6 min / 13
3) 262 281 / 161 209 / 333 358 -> 3.6 min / 12.7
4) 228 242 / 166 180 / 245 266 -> 1.2 min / 11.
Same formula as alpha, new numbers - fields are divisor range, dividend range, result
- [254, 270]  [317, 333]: 1.27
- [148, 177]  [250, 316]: 0.83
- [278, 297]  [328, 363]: 1.29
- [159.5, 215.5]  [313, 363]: 1.13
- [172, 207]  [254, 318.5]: 0.89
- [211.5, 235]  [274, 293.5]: 1.04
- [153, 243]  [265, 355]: 1.03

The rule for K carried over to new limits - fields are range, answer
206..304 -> 12.3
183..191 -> 14.1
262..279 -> 11.5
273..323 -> 13.9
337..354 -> 14.8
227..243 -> 11.8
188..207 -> 13.4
